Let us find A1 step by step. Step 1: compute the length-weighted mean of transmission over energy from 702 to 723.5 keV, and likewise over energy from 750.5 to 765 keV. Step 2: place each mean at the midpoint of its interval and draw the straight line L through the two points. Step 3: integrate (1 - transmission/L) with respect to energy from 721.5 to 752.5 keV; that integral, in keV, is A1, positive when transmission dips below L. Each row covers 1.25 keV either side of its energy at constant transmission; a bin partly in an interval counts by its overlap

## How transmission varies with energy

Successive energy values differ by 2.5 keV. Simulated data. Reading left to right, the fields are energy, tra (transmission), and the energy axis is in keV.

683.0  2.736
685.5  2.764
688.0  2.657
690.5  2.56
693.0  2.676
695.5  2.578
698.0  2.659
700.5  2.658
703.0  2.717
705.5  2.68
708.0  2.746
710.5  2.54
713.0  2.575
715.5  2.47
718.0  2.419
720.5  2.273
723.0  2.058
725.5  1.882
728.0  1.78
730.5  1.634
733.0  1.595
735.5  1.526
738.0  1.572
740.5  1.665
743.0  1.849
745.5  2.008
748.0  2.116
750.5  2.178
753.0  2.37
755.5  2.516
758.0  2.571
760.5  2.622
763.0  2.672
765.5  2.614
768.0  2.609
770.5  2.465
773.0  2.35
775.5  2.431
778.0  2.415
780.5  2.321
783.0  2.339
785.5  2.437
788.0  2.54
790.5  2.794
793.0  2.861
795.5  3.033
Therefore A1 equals 8.3 keV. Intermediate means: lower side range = 2.51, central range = 1.84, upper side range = 2.52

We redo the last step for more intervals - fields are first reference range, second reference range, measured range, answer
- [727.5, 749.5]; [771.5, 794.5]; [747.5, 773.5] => -4.3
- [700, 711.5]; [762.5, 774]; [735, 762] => 4.9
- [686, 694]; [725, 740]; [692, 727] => -4.9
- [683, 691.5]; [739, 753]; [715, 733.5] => 2.0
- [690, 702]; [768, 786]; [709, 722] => 0.6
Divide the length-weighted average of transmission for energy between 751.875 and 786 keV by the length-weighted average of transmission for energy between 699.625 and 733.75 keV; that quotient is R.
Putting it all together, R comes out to 1.08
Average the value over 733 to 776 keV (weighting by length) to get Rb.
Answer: 2.22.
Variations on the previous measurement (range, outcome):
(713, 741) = 1.93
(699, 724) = 2.52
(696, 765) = 2.24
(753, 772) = 2.56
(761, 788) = 2.47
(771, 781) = 2.39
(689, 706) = 2.65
